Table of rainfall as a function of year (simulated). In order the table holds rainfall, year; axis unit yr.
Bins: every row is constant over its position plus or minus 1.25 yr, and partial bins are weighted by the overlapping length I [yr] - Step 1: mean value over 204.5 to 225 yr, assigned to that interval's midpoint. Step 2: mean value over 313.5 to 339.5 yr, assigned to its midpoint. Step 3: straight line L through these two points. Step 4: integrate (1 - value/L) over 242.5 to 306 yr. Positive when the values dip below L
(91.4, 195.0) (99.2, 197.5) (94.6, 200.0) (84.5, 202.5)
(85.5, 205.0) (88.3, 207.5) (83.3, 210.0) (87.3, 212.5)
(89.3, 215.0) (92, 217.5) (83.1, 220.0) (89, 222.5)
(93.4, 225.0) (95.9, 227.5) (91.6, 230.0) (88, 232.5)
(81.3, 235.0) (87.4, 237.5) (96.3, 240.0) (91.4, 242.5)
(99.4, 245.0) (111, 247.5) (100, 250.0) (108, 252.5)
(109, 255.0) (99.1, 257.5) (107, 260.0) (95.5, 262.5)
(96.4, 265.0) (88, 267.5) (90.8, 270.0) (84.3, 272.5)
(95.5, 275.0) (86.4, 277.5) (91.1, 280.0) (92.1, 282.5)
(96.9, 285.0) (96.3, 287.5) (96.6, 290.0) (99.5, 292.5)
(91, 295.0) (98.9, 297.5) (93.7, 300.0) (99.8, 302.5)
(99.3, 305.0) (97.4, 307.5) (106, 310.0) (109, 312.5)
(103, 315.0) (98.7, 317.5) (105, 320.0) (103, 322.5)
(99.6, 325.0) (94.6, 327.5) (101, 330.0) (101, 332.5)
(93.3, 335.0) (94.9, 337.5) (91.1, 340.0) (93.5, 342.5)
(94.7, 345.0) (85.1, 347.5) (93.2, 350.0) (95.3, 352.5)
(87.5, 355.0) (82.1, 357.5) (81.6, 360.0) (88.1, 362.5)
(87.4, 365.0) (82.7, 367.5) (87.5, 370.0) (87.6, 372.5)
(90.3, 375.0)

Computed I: -2.1 yr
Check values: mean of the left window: 87.7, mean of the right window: 99.3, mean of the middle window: 96.9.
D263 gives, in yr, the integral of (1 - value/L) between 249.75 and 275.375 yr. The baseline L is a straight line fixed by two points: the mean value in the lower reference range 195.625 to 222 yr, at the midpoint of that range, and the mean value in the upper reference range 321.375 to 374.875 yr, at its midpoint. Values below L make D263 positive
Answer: -2.2 yr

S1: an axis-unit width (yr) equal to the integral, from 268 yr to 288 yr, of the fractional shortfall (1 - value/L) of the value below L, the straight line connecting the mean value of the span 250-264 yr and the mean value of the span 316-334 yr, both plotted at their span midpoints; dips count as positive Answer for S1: 2.1 yr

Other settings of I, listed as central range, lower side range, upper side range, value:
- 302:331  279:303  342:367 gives -2.7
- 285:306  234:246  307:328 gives 0.5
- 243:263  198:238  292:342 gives -2.4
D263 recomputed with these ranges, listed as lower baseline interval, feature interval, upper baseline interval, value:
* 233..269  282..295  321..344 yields 0.2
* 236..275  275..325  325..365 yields -1.8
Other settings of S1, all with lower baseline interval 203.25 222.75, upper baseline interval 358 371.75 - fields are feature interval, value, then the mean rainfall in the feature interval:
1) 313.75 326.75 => -2.4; 102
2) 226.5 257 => -3.5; 96.7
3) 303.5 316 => -2.5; 103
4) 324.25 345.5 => -2.5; 95.9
